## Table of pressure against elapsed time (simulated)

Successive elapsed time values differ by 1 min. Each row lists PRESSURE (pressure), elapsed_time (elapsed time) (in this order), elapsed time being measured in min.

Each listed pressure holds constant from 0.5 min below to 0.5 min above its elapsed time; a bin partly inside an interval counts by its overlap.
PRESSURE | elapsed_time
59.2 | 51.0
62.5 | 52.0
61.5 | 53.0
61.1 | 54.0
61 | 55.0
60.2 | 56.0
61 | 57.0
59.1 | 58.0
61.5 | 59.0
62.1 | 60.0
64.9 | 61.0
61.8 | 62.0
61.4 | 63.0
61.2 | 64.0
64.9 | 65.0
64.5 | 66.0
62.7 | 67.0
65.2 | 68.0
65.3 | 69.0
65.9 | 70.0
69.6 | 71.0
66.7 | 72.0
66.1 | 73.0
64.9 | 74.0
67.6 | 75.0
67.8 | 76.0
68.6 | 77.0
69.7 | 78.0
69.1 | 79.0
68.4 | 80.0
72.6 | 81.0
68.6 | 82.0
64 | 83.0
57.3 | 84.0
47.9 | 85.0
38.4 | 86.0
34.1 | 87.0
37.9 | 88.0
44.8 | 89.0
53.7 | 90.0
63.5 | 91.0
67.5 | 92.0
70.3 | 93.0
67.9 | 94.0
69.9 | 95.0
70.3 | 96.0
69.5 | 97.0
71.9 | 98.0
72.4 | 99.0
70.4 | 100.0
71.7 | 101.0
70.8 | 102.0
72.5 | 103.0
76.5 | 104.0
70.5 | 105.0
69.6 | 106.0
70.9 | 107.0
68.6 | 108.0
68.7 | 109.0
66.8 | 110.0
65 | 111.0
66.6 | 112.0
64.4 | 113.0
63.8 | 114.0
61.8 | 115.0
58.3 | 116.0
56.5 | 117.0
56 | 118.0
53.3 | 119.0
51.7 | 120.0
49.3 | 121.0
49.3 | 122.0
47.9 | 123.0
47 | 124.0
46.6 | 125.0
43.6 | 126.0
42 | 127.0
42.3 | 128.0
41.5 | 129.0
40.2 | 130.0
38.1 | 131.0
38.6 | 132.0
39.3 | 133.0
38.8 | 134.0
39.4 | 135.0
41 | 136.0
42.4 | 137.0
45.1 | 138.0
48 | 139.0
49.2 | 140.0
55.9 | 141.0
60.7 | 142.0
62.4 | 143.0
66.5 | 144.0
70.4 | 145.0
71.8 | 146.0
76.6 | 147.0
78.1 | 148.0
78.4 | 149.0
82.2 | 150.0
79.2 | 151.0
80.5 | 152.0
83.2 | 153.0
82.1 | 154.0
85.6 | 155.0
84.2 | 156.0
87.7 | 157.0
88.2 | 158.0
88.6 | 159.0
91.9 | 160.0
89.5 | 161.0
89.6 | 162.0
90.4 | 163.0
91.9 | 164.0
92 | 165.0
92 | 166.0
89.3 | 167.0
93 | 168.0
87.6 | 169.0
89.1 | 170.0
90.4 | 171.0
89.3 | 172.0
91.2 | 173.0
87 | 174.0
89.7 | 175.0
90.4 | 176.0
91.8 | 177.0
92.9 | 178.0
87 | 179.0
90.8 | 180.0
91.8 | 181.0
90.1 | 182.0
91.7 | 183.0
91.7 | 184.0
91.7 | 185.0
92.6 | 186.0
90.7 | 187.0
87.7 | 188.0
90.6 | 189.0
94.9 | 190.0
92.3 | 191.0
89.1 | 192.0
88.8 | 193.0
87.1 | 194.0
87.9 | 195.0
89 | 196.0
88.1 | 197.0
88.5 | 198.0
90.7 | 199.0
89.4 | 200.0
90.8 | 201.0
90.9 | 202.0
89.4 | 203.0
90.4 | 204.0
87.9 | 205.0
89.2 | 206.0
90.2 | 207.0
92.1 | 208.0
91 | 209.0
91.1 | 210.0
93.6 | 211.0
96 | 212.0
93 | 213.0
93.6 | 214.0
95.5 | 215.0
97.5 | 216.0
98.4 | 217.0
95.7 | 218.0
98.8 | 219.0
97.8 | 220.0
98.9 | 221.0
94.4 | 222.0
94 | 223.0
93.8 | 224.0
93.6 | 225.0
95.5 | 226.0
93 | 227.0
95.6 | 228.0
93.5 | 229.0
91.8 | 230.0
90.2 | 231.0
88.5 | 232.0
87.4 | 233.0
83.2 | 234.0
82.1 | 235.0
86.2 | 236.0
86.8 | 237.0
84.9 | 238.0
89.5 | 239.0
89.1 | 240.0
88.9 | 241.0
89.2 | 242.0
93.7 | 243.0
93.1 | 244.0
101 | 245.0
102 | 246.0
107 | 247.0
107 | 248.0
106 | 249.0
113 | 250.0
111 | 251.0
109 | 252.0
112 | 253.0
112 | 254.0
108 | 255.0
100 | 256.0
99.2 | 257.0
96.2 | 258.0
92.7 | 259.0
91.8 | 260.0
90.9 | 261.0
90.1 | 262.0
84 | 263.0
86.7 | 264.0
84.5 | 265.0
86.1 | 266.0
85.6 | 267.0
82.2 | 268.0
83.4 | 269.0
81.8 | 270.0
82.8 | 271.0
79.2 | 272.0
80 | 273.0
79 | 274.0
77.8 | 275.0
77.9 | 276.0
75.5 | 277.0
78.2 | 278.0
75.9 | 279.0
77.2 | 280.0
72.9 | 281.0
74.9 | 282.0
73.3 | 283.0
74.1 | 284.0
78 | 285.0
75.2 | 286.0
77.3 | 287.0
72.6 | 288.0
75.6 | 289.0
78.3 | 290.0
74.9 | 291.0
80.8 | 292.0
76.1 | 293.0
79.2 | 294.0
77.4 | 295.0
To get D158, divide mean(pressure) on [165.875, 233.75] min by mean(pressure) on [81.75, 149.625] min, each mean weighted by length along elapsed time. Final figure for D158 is 1.58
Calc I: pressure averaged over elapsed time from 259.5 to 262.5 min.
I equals 90.9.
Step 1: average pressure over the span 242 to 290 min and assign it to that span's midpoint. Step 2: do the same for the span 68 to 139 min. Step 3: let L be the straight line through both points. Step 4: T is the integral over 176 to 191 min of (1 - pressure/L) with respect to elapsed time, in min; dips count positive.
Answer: -3.7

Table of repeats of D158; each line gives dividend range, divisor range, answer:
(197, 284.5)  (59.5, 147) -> 1.53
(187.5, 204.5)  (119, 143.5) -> 1.95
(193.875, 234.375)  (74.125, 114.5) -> 1.42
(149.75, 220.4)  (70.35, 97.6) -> 1.45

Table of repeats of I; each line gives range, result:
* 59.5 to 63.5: 62.6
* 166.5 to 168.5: 91.2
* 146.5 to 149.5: 77.7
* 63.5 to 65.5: 63.1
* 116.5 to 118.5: 56.2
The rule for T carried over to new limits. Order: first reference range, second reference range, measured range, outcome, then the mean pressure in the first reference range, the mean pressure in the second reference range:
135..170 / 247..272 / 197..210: -0.72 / 76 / 95.6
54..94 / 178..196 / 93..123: 2.09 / 61.7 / 90.4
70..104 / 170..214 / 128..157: 6.55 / 64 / 90.5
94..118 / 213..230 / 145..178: -2.16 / 67.9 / 95.4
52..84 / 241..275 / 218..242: -0.39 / 64.7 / 94.2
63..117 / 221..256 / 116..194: 6.08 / 64.6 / 96.2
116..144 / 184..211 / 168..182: -2.62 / 47.4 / 90.2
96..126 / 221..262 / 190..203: -0.79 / 62.8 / 95.9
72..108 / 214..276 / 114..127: 3.38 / 64.6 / 93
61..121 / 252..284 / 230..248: -1.86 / 63.8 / 86.4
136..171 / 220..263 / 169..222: -3.30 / 77.4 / 95.7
